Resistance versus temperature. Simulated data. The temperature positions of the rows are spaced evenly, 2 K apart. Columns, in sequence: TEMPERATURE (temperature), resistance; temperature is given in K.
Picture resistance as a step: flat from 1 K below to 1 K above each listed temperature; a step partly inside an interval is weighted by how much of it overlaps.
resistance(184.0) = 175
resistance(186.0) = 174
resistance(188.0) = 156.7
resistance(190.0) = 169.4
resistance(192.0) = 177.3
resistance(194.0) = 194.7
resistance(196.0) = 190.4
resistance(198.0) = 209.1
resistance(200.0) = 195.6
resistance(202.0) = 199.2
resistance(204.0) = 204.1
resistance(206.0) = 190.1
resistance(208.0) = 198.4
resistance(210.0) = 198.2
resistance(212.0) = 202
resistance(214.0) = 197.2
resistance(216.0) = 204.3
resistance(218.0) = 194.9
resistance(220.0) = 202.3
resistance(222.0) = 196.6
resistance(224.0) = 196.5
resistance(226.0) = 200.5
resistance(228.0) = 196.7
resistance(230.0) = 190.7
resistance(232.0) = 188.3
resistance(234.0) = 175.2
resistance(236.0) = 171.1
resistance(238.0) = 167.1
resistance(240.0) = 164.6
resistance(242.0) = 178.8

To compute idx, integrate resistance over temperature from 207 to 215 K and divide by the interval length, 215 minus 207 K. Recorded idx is 199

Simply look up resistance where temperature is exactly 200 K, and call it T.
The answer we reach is 195.6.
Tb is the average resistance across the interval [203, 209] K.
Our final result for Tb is 198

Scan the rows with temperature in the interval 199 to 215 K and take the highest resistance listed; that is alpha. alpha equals 204.1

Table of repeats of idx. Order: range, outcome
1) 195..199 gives 200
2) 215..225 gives 199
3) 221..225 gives 197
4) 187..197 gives 178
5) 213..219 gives 199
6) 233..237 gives 173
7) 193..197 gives 193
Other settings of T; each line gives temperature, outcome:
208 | 198.4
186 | 174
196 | 190.4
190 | 169.4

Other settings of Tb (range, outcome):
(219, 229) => 199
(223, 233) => 195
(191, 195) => 186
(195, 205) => 200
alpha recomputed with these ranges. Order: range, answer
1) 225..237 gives 200.5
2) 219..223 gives 202.3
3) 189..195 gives 194.7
